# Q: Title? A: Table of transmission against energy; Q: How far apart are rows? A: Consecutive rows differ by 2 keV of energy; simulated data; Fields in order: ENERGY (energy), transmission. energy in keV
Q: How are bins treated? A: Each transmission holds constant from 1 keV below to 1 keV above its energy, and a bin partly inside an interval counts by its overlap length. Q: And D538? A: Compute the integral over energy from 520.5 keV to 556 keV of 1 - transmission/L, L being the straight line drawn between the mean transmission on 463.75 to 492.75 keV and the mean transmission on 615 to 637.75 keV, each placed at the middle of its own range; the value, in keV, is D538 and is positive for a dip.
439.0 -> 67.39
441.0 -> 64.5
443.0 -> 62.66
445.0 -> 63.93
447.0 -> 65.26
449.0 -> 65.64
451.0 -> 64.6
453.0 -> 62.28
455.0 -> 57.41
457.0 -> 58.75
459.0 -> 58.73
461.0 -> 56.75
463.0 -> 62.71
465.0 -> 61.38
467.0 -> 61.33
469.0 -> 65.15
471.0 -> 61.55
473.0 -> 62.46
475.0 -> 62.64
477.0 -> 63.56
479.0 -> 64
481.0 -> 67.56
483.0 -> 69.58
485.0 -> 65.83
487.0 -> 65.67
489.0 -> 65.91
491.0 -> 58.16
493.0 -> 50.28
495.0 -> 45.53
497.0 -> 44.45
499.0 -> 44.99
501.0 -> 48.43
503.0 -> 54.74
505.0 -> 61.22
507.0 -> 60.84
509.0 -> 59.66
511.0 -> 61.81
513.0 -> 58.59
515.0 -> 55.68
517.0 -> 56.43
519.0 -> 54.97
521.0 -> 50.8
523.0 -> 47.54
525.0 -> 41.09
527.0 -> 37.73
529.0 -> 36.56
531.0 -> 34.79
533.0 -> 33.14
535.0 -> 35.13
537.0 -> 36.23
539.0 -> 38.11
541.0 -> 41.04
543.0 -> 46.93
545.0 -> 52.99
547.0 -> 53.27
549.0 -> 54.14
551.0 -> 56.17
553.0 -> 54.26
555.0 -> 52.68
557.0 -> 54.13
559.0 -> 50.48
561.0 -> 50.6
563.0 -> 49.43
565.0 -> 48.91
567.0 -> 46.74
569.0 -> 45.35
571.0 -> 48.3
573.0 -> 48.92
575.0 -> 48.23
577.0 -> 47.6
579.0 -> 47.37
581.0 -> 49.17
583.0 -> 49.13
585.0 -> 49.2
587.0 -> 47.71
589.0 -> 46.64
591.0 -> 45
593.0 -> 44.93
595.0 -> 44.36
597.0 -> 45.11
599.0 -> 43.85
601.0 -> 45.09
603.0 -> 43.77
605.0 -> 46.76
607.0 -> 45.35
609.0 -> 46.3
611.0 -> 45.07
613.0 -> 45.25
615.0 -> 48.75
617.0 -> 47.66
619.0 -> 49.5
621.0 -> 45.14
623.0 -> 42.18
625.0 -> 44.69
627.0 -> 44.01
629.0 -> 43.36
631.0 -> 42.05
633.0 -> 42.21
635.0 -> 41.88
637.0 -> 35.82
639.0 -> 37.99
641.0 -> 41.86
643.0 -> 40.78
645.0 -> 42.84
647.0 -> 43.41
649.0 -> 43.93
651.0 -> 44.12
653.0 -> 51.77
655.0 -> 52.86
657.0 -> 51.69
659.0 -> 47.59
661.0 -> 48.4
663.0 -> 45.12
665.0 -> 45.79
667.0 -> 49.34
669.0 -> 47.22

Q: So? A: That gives 7.0 keV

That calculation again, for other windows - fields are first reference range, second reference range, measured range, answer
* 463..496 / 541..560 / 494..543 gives 8.0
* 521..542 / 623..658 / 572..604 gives -4.1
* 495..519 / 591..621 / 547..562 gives -0.8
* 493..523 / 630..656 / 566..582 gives 0.3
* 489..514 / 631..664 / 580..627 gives 1.4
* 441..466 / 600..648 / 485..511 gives 0.7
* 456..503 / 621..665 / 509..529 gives 1.6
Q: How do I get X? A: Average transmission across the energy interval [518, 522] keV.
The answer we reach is 52.9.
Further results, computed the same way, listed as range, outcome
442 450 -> 64.4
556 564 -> 51.2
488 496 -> 55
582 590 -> 48.2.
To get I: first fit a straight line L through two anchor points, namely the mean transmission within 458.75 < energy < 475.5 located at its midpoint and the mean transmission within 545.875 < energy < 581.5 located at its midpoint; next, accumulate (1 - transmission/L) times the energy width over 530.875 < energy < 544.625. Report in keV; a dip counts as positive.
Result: 3.7 keV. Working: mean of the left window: 61.5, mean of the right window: 50.3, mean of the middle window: 38.8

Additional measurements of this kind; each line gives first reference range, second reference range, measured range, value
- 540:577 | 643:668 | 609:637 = 2.1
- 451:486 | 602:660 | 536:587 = 3.4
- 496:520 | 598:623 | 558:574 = 0.4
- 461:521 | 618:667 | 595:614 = 1.2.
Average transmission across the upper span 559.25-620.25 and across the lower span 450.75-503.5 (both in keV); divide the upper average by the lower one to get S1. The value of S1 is 0.8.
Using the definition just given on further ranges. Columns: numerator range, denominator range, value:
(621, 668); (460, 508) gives 0.75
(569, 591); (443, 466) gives 0.78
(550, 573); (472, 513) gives 0.86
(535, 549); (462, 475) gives 0.72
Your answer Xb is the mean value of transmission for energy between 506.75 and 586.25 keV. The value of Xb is 48.5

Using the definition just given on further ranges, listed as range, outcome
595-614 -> 45.1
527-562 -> 45.7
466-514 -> 59.3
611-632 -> 45.2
